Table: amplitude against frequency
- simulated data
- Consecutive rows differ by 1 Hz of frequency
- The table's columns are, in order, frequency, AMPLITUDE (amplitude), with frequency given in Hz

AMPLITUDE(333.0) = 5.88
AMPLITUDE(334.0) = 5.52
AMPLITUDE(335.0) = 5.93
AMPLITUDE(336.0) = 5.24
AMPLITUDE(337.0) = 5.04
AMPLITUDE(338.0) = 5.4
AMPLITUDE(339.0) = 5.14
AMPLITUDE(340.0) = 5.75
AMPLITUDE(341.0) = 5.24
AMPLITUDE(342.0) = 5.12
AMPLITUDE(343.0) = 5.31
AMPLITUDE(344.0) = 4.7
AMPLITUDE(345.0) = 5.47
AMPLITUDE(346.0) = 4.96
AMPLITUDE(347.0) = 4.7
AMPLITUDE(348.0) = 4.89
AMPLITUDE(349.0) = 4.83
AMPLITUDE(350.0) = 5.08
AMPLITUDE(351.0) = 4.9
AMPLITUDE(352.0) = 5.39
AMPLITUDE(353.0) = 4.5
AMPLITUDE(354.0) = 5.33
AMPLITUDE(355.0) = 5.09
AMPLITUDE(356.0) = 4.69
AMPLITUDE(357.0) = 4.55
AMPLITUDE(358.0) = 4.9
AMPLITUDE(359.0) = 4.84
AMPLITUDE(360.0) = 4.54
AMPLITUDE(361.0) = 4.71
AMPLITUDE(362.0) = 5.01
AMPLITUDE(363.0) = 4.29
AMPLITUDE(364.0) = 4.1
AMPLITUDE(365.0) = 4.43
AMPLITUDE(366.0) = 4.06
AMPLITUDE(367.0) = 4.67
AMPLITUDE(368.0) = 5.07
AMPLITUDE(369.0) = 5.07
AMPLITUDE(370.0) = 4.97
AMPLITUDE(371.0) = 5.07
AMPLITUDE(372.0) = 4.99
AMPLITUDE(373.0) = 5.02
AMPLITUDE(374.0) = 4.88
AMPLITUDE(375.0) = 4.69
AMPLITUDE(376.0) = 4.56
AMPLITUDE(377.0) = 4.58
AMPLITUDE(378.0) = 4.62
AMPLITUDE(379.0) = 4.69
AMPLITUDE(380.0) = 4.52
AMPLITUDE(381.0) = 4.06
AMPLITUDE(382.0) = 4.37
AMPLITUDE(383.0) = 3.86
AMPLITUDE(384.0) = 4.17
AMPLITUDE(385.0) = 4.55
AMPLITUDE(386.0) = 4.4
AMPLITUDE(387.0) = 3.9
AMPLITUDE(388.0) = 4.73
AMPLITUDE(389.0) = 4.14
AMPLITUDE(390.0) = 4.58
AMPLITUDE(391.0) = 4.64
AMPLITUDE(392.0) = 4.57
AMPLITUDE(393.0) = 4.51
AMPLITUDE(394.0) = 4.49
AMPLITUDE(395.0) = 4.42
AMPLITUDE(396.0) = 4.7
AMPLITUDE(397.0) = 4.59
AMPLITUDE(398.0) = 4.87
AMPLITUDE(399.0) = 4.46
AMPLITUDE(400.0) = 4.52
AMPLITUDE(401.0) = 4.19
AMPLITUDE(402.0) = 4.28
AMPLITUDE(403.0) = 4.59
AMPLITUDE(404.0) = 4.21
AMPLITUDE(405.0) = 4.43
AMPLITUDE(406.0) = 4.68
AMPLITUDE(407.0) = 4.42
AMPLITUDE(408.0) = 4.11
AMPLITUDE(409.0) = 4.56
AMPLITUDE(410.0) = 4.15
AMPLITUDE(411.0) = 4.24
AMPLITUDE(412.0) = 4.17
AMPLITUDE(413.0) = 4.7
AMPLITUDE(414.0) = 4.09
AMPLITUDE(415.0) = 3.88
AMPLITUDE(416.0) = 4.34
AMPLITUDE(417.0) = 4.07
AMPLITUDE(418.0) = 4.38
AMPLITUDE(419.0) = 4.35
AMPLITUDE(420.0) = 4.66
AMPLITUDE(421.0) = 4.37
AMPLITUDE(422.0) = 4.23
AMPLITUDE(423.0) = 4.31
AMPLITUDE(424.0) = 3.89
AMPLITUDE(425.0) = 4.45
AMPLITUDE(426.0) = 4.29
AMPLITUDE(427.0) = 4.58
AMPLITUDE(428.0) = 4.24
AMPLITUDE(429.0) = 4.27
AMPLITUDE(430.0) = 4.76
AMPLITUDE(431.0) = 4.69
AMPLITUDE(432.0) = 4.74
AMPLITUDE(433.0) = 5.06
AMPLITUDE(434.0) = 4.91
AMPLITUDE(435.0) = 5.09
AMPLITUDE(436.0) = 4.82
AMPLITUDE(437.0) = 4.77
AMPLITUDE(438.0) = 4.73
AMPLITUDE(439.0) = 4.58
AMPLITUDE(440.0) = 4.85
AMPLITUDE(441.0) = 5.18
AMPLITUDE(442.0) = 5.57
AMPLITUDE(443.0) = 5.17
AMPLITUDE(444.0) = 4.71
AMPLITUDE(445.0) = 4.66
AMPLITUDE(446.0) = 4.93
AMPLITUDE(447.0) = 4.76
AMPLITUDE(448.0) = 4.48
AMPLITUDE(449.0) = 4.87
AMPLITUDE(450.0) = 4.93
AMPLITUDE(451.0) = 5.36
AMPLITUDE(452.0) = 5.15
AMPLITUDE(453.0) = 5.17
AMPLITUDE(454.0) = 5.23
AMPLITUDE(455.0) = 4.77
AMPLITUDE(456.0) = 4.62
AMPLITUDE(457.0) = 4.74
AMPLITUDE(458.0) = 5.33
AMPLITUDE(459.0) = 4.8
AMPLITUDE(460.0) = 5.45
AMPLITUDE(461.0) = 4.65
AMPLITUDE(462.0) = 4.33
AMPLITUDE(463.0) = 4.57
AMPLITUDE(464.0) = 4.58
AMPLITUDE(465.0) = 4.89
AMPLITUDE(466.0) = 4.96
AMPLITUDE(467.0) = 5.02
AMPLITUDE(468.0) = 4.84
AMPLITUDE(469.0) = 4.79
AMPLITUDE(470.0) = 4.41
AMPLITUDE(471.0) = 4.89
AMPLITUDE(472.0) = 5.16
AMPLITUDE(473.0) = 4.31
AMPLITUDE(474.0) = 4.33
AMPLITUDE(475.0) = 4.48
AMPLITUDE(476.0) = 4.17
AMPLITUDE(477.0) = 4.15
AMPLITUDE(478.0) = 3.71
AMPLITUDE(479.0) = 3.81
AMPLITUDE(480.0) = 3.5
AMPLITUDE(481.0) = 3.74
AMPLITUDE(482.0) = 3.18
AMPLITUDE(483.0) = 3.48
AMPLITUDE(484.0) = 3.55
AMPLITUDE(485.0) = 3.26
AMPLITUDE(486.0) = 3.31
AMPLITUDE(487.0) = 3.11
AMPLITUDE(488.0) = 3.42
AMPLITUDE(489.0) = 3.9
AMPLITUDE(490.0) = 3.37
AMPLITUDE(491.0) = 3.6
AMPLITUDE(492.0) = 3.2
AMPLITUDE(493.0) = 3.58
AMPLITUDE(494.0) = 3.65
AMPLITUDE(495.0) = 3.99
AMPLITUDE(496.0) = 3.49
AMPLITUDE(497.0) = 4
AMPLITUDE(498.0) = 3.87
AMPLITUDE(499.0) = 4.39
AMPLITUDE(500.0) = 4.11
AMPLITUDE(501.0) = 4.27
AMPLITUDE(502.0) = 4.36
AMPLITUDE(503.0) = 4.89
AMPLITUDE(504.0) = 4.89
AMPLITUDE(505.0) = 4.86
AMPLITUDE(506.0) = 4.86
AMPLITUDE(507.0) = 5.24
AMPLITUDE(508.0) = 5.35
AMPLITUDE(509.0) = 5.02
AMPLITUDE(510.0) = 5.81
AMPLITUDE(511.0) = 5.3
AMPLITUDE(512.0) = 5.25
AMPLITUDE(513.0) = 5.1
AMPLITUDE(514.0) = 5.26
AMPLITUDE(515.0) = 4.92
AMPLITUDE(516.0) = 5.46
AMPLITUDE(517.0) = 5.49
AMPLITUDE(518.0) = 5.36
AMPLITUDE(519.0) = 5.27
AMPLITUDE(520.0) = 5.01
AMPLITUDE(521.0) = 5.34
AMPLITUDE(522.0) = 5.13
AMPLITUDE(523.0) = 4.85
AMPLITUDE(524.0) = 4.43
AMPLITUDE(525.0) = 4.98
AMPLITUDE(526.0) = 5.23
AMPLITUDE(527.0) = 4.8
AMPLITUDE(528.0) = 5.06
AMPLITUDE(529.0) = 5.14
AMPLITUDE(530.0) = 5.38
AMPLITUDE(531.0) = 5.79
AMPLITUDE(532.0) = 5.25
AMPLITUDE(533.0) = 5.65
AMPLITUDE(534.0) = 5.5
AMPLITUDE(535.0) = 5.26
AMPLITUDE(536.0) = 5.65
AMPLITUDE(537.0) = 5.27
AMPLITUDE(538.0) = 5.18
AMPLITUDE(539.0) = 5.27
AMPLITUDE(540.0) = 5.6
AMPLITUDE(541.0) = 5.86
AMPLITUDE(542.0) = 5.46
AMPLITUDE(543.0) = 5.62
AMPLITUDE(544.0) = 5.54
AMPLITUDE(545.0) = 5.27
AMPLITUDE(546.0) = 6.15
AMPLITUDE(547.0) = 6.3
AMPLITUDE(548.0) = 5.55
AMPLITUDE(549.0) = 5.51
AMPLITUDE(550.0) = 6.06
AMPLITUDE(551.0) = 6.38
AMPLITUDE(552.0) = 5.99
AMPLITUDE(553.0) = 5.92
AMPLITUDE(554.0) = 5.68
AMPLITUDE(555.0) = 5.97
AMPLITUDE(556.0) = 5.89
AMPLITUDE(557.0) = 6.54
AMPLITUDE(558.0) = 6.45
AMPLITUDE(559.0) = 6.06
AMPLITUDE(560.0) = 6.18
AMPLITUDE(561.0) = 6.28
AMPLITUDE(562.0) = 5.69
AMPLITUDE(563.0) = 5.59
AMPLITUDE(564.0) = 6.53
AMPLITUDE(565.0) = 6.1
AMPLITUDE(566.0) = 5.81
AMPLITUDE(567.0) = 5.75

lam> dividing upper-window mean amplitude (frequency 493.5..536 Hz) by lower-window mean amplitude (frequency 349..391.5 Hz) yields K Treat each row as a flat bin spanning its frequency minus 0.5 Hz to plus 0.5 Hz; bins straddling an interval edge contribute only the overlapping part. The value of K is 1.1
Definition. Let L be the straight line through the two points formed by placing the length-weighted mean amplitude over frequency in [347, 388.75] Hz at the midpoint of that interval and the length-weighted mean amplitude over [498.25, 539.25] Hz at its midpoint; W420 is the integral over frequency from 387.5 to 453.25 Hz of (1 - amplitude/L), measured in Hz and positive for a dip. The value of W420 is 3.3 Hz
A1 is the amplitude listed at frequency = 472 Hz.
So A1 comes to 5.16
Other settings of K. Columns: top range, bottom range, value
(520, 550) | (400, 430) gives 1.24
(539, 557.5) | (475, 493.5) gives 1.63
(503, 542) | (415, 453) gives 1.12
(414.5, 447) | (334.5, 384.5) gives 0.95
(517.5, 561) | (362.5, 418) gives 1.24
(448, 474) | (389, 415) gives 1.10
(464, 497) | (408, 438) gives 0.90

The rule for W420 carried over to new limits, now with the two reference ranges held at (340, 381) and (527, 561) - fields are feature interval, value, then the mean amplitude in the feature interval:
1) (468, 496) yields 8.0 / 3.86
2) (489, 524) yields 5.6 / 4.65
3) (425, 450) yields 2.0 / 4.78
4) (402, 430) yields 4.2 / 4.33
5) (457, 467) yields 0.9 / 4.84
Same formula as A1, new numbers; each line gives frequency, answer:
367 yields 4.67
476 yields 4.17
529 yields 5.14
